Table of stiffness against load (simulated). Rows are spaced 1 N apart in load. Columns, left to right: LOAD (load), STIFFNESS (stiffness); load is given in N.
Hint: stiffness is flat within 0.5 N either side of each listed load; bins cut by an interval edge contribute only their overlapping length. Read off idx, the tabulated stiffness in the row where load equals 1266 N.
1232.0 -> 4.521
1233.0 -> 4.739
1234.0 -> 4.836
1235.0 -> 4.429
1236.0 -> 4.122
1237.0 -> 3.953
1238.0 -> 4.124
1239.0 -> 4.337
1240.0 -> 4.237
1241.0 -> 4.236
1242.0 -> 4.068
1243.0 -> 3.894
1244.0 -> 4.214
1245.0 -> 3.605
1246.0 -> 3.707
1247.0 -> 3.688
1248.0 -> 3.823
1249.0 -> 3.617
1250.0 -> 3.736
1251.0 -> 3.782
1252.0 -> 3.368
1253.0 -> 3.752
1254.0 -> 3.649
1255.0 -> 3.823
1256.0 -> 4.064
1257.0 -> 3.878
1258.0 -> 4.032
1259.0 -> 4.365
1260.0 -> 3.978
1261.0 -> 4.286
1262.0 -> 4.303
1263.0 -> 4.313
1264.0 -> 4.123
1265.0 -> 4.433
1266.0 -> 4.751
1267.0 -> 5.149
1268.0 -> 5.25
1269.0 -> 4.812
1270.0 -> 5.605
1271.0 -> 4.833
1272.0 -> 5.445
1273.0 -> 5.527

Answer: 4.751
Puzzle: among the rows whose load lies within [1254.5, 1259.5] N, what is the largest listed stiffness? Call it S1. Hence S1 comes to 4.365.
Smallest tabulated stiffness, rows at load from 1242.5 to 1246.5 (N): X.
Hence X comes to 3.605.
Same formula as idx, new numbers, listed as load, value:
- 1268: 5.25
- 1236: 4.122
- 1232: 4.521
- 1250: 3.736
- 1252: 3.368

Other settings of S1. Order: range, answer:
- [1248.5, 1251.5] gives 3.782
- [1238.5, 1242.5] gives 4.337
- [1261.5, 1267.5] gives 5.149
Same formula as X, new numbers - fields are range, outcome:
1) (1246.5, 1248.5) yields 3.688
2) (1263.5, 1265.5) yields 4.123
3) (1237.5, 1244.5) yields 3.894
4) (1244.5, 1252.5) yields 3.368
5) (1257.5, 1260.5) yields 3.978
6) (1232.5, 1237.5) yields 3.953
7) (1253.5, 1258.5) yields 3.649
